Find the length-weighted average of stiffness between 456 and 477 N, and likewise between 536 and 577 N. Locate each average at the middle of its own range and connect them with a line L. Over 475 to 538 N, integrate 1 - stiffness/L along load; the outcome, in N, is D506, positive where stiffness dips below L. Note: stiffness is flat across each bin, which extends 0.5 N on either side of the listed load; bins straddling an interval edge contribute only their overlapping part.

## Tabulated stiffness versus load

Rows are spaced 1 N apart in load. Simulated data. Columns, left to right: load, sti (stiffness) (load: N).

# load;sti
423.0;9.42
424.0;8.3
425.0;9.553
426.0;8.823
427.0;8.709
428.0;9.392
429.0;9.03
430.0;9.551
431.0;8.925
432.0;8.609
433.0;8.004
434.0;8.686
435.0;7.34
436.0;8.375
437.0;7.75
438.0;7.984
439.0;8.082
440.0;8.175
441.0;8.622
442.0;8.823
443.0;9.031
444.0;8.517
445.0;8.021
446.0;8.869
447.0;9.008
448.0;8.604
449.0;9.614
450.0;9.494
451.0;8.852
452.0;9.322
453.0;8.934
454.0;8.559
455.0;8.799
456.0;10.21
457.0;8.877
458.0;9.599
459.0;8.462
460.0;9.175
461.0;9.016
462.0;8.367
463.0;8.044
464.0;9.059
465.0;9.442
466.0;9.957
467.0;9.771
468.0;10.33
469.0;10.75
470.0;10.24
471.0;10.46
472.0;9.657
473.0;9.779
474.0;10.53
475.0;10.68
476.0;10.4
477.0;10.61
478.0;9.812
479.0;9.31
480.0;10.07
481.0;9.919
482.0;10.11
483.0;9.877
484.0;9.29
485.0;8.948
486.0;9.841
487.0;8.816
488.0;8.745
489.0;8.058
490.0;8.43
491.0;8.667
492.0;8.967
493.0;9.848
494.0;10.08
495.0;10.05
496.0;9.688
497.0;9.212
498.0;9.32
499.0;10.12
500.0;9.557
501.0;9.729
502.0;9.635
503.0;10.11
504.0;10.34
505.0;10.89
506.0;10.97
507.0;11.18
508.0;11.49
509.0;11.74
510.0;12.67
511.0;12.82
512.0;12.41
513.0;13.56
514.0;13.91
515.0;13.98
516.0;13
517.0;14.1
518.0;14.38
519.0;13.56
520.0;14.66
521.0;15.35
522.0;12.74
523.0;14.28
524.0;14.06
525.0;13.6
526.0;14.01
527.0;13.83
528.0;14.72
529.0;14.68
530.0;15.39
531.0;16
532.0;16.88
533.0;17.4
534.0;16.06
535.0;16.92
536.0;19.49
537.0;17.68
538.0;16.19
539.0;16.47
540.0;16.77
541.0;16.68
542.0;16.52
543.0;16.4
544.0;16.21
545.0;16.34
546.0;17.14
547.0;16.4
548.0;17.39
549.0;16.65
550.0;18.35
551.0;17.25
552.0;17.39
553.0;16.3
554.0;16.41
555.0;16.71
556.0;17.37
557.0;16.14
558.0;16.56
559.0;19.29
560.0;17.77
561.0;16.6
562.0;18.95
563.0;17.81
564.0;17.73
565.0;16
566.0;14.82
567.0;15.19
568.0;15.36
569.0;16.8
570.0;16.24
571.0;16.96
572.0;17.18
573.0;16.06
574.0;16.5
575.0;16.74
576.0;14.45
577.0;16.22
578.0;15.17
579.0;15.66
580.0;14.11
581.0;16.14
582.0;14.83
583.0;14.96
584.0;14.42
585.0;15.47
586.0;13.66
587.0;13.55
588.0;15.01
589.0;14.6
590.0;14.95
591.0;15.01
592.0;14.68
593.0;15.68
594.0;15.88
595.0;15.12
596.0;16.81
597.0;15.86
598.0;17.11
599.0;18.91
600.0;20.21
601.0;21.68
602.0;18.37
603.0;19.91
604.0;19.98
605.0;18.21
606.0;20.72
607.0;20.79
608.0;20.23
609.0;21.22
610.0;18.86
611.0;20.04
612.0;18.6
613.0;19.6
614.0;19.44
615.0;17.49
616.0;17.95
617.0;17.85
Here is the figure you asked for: 4.38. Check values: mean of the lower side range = 9.67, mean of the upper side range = 16.8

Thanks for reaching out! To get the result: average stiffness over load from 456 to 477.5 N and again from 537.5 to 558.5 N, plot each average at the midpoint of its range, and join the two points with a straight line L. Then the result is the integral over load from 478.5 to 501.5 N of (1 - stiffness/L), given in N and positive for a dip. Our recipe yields 4.5 N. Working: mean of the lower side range 9.69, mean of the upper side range 16.7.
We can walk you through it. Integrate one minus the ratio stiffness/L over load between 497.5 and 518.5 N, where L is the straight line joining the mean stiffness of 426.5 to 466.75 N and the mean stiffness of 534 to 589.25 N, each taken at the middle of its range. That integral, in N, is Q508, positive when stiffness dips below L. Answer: 1.9 N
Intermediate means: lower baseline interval 8.8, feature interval 11.7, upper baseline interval 16.4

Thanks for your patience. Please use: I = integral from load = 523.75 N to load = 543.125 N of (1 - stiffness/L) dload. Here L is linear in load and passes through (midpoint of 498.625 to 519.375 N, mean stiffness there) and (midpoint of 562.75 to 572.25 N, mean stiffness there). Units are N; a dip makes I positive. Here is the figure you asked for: -3.1 N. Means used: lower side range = 11.9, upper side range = 16.4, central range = 16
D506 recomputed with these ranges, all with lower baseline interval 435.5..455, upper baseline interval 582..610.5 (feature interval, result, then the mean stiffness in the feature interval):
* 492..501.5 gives 1.54 N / 9.69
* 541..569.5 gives -3.85 N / 16.8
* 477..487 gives 0.97 N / 9.69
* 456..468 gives 0.55 N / 9.17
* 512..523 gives -0.98 N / 13.9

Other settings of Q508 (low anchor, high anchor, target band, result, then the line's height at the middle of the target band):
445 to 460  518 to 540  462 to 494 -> 4.3 N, 11.2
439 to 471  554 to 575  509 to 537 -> -1.4 N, 13.9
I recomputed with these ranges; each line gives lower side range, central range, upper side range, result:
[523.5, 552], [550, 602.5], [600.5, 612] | 5.61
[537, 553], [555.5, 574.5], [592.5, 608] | 0.64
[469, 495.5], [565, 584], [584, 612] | 0.18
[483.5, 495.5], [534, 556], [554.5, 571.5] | -2.95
